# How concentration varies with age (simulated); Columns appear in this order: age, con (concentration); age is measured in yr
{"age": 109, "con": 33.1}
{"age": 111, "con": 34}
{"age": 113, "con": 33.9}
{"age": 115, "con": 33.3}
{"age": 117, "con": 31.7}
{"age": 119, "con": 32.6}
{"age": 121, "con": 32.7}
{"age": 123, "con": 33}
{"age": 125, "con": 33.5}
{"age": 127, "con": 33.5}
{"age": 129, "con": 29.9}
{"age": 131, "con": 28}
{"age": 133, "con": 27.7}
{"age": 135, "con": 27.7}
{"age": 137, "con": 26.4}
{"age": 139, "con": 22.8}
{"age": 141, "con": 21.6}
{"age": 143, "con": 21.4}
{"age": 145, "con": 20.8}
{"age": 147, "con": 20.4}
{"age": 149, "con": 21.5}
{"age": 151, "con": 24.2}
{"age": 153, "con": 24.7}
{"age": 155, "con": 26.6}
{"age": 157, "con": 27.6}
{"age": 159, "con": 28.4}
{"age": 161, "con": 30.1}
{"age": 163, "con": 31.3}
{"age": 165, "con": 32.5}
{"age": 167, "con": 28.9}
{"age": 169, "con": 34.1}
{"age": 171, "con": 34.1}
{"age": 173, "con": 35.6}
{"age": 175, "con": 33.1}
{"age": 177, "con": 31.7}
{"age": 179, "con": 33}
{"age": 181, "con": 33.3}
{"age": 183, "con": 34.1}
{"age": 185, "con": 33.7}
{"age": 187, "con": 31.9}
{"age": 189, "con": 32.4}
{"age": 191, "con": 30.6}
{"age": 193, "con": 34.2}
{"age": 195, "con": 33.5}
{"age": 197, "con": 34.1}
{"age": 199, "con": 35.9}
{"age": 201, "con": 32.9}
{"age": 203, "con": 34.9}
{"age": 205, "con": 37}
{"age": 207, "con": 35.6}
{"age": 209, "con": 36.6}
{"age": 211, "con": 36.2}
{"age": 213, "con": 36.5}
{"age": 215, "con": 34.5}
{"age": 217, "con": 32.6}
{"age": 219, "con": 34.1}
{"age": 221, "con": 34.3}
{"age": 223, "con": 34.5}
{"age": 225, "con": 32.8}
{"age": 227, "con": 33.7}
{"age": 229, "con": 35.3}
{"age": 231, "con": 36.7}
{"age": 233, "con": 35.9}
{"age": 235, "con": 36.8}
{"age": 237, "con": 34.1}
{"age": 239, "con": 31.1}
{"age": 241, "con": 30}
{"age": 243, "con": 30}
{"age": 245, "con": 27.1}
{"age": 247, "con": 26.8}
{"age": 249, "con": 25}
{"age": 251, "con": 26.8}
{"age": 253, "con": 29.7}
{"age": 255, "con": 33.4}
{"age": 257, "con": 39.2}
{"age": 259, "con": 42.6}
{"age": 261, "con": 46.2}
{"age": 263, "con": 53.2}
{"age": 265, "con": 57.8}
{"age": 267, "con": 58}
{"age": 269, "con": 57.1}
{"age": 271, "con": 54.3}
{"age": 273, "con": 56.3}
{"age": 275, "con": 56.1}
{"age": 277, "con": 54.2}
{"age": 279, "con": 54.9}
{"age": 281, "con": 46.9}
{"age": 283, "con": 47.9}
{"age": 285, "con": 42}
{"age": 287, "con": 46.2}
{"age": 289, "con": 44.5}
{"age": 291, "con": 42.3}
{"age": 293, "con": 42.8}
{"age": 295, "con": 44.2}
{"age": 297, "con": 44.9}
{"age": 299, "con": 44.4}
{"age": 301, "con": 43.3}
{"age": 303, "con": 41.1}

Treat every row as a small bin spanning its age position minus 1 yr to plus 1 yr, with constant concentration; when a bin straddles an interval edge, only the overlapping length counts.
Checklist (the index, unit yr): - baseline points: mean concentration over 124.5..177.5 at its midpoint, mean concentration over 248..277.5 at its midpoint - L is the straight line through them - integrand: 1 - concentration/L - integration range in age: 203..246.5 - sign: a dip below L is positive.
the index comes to 6.1 yr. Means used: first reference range 28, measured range 34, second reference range 45.9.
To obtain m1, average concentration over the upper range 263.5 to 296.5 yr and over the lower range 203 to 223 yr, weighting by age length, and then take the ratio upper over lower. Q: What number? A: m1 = 1.43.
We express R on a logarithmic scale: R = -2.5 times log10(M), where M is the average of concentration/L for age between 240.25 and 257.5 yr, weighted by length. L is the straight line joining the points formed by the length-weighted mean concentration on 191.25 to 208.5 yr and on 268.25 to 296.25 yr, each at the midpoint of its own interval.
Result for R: 0.42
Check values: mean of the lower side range 34.6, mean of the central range 29.5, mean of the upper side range 49.2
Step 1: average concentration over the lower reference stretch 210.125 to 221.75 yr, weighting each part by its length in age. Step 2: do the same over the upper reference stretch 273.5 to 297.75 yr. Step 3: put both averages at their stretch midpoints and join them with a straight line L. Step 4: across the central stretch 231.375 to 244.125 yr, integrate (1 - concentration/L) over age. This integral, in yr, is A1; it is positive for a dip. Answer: 1.8 yr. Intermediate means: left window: 34.7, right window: 47.5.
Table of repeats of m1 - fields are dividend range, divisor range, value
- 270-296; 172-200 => 1.46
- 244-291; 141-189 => 1.53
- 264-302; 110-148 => 1.72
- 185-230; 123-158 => 1.32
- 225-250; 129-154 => 1.32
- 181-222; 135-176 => 1.25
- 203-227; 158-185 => 1.08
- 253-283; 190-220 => 1.44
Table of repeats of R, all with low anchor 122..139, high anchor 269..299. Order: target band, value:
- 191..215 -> 0.104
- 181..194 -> 0.117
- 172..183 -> 0.062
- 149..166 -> 0.185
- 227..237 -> 0.179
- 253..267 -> 0.012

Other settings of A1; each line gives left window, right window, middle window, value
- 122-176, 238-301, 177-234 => 1.30 yr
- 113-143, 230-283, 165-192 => 1.14 yr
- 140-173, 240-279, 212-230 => 1.23 yr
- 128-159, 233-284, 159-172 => -1.57 yr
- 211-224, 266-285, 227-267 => 7.31 yr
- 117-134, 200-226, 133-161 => 6.72 yr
